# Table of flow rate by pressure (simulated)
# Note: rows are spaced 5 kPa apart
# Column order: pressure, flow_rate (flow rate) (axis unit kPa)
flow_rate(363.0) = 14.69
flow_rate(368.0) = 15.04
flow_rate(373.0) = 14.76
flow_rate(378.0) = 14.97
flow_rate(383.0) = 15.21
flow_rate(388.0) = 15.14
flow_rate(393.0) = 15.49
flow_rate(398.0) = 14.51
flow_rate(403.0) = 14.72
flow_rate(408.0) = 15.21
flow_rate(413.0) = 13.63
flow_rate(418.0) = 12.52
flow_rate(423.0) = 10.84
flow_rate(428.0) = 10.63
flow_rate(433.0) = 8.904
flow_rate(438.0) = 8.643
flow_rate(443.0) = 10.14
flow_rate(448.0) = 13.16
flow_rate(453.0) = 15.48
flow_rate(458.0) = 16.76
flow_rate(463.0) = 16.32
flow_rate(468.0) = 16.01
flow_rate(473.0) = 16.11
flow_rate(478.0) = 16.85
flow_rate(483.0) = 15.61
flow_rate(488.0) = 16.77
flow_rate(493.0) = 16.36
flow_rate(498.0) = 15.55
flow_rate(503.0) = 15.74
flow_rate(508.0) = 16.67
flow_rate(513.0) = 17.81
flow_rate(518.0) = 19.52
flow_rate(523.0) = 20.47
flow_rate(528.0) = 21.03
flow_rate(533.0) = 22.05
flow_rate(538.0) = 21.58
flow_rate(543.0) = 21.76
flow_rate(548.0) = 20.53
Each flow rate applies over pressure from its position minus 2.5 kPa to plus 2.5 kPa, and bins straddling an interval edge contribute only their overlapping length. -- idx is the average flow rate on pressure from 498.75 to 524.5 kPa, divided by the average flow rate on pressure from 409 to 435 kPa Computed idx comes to 1.5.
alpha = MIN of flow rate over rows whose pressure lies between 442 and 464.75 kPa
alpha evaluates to 10.14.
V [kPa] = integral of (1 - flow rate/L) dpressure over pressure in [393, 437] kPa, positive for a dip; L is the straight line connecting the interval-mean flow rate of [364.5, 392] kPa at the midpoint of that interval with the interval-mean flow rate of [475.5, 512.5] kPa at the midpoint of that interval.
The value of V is 7.9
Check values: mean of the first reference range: 15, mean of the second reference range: 16.3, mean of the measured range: 12.6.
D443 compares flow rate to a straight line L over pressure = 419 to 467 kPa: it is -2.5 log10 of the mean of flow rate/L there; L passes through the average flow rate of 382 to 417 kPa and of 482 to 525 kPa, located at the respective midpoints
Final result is 0.26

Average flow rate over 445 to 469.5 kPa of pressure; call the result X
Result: 15.4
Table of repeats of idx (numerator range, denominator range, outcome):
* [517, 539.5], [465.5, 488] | 1.29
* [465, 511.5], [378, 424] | 1.13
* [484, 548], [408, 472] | 1.45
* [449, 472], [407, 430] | 1.28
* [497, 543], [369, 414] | 1.29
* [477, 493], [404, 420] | 1.18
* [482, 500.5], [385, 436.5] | 1.23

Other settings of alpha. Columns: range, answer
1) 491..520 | 15.55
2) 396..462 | 8.643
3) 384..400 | 14.51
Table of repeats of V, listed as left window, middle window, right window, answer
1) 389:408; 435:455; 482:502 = 4.95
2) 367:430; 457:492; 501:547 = 2.26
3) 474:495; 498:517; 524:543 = 2.02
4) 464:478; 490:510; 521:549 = 2.62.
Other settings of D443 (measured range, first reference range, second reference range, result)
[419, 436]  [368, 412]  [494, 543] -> 0.49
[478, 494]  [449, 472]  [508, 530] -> 0.07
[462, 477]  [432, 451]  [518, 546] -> -0.18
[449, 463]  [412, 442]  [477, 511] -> -0.21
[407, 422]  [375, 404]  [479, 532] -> 0.17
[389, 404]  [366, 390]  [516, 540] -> 0.06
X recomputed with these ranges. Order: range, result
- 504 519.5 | 17.7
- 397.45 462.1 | 12.7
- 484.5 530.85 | 17.8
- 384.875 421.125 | 14.4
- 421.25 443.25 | 9.77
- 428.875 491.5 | 14.2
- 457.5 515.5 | 16.4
